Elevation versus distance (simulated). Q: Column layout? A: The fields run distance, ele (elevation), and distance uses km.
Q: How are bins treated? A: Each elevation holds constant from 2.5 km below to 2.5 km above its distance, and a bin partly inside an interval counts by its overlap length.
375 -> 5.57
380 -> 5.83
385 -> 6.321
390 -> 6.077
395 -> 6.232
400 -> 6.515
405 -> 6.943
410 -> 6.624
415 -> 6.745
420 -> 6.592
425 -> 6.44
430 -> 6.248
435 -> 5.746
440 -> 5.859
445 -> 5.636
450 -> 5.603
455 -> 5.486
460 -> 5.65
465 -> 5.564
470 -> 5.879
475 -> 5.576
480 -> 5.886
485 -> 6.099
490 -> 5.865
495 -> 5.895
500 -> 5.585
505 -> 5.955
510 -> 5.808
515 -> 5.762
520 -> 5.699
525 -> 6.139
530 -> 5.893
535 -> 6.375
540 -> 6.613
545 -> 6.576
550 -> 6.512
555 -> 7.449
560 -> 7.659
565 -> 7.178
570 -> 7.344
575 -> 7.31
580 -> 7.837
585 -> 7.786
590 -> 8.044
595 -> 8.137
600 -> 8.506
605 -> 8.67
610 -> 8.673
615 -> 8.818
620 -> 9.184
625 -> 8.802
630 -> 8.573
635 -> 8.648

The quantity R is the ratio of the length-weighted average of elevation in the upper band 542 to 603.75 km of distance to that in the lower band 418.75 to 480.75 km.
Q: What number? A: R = 1.29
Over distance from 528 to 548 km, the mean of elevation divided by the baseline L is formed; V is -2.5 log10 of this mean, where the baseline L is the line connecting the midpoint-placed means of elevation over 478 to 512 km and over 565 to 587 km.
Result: 0.06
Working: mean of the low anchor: 5.87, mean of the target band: 6.38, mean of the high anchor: 7.52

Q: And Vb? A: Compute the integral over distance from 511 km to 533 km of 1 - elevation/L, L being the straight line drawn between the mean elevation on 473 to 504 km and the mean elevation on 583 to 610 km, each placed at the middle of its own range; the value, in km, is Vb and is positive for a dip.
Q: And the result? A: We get 2.4 km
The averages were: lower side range 5.83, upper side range 8.28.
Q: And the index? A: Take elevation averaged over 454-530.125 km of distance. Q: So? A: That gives 5.8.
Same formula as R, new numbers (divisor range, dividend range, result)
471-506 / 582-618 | 1.44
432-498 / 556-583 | 1.30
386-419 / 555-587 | 1.15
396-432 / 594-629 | 1.32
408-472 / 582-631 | 1.42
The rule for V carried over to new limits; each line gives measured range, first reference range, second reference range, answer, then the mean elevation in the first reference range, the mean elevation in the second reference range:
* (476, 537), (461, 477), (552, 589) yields 0.08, 5.67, 7.52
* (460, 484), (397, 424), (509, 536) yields 0.09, 6.66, 5.93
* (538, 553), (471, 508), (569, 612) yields 0.07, 5.84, 8.05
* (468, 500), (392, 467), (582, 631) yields 0.17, 6.13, 8.51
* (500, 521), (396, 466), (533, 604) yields 0.19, 6.13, 7.41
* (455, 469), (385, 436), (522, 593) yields 0.18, 6.43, 7.05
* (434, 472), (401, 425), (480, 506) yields 0.11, 6.68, 5.88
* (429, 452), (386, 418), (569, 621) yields 0.18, 6.51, 8.21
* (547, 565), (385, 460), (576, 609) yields 0.08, 6.18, 8.15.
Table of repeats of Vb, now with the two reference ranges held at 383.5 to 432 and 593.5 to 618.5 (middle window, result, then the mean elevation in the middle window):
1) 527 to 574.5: 6.89 km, 6.86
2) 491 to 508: 3.75 km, 5.82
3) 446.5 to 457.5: 2.21 km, 5.55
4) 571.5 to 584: 1.09 km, 7.58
